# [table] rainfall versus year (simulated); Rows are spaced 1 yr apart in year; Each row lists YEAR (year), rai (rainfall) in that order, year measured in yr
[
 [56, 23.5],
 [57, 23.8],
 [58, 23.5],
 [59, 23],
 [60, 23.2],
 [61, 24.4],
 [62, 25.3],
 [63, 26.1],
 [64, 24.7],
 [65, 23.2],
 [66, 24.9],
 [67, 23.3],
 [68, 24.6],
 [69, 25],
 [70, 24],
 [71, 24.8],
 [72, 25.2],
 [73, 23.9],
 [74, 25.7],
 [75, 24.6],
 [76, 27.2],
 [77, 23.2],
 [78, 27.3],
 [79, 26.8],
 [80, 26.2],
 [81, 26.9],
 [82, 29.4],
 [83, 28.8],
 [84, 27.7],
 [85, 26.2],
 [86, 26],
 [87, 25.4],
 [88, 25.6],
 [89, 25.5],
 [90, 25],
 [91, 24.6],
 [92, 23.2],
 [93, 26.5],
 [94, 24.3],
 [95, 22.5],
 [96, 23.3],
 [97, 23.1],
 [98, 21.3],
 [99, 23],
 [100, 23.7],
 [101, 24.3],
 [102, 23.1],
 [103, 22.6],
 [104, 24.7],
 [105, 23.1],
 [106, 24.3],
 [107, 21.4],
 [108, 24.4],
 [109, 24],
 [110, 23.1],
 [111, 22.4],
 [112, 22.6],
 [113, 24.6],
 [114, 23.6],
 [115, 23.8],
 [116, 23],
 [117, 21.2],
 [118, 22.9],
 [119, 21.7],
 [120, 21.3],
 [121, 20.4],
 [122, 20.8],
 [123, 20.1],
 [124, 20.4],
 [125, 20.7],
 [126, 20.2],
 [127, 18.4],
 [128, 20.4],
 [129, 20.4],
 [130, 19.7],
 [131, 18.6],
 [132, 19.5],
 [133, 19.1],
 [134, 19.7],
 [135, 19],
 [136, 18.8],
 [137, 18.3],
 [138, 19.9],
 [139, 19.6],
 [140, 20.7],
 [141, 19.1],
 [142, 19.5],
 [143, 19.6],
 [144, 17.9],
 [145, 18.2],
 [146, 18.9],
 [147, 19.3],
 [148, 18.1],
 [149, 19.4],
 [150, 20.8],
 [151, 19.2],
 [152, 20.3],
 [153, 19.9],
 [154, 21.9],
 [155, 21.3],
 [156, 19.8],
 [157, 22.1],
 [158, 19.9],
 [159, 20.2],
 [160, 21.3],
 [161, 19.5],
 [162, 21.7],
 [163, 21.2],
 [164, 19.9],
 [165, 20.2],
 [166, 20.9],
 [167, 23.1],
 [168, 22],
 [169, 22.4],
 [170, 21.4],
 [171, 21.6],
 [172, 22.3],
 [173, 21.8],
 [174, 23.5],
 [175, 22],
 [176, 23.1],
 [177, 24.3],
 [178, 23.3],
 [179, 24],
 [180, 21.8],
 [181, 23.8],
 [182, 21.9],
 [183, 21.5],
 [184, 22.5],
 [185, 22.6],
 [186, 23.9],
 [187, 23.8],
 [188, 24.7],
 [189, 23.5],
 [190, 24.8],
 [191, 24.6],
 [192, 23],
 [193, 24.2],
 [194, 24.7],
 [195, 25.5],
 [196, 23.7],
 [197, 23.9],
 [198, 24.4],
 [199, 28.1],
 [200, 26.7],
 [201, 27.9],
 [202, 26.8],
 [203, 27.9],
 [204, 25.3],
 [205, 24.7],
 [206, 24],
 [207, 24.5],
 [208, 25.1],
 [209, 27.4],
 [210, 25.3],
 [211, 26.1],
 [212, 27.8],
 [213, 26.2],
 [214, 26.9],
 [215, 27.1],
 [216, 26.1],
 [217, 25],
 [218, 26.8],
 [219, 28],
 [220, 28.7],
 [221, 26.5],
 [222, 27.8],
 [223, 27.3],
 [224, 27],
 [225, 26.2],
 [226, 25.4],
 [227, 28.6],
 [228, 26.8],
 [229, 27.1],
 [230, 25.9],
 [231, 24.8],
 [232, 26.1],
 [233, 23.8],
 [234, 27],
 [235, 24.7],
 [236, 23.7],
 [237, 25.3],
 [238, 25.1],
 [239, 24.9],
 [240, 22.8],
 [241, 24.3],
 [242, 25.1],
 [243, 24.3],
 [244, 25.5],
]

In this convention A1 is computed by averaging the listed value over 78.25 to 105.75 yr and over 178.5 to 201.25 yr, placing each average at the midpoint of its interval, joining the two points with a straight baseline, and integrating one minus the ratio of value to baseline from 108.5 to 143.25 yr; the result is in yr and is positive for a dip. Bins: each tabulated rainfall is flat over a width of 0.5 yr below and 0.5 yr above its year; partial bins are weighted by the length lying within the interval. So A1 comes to 5.5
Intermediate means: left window 24.9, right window 24.1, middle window 20.8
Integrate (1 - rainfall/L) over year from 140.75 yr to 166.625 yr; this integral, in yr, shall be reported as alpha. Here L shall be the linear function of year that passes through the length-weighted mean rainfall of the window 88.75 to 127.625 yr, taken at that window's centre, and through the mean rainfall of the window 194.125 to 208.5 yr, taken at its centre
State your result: 4.42 yr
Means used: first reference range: 22.8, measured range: 20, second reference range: 25.6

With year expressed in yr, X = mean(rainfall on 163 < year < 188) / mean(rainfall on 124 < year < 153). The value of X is 1.2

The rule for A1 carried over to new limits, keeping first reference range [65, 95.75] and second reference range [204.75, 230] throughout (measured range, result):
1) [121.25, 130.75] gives 2.1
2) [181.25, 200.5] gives 1.6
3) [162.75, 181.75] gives 2.8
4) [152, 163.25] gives 2.3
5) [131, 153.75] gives 5.8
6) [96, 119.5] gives 2.3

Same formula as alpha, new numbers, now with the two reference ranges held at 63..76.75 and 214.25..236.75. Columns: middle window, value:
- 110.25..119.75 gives 0.9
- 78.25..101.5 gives -0.3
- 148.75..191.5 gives 6.4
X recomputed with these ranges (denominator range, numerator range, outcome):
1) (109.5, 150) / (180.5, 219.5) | 1.23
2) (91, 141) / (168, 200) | 1.08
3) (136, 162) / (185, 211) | 1.27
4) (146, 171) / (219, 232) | 1.30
